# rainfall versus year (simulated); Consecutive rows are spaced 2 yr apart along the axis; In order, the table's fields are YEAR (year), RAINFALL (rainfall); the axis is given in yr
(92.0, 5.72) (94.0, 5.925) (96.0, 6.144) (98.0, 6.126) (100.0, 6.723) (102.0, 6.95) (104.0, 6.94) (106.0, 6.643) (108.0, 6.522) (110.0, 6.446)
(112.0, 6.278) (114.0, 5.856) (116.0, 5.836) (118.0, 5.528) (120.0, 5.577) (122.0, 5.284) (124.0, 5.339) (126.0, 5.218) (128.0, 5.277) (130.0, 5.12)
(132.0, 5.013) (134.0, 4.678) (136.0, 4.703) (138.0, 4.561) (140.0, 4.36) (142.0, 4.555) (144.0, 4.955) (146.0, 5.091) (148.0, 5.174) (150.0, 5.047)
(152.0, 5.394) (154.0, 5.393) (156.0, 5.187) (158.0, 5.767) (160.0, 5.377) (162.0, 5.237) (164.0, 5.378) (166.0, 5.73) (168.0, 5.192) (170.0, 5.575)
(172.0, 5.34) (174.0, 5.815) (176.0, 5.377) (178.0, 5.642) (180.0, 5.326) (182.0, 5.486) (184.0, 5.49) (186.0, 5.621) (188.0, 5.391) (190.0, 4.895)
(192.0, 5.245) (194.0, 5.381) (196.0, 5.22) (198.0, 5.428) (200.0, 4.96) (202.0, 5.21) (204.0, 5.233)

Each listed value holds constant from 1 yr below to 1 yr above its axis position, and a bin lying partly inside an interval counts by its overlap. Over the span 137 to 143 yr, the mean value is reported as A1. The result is 4.49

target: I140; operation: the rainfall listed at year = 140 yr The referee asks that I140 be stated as 4.36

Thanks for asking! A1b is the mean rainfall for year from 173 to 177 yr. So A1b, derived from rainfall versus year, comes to 5.6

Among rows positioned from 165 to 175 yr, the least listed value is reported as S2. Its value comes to 5.192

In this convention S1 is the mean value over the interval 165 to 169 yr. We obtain 5.46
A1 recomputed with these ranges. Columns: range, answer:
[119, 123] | 5.43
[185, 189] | 5.51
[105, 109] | 6.58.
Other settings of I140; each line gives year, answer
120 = 5.577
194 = 5.381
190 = 4.895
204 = 5.233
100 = 6.723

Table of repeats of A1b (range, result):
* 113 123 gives 5.62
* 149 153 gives 5.22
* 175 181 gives 5.45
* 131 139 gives 4.74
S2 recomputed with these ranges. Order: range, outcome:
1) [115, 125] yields 5.284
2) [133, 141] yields 4.36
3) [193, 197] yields 5.22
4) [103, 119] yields 5.528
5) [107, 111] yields 6.446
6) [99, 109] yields 6.522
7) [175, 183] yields 5.326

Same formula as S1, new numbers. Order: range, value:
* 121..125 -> 5.31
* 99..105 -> 6.87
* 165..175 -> 5.53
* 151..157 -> 5.32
